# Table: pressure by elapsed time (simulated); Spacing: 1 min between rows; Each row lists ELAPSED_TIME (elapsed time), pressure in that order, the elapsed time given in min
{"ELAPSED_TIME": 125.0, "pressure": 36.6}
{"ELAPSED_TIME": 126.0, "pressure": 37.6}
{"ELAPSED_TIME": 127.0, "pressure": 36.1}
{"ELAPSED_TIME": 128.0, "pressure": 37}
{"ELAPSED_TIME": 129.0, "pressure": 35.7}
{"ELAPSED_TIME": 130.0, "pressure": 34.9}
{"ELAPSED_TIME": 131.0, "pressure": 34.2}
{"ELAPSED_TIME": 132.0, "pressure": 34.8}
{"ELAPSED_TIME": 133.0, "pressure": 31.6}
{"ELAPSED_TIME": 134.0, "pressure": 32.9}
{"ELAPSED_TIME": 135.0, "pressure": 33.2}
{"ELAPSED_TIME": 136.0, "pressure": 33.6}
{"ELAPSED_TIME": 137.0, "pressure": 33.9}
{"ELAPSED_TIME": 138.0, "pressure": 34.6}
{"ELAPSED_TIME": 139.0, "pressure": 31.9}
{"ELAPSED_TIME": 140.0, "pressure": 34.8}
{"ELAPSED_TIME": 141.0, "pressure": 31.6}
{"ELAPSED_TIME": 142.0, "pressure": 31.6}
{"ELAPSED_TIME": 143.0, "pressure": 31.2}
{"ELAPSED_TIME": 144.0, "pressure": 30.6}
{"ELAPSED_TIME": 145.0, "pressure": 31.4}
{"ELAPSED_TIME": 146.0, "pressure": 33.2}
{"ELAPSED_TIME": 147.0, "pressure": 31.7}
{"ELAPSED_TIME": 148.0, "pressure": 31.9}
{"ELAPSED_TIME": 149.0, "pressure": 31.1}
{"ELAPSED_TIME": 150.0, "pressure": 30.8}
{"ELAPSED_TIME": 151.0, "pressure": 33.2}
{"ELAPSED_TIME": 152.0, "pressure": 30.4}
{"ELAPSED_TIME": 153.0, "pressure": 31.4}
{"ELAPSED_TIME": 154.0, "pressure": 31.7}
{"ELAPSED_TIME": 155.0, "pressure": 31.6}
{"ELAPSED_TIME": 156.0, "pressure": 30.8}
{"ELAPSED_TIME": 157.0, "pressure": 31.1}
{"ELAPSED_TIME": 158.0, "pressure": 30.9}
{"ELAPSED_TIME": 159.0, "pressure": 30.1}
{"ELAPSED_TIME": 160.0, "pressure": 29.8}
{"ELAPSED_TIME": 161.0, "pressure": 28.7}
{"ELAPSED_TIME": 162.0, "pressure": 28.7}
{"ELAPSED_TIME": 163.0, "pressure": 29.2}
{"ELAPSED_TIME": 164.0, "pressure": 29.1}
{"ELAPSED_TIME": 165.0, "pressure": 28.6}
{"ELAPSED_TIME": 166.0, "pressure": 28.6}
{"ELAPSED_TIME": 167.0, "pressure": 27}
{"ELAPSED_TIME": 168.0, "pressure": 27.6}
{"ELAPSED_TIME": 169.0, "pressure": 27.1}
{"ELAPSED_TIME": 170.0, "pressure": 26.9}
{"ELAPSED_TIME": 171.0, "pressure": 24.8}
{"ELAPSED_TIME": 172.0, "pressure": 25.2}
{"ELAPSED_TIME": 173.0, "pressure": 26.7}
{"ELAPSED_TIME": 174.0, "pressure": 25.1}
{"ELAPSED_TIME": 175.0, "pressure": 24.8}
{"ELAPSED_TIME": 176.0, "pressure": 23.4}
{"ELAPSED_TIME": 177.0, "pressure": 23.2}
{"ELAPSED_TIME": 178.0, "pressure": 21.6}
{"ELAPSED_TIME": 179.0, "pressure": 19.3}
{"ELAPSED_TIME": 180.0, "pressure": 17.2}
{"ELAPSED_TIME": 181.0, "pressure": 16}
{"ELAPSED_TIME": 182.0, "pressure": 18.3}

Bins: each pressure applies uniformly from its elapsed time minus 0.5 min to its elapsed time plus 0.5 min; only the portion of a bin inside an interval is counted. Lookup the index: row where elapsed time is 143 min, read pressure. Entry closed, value 31.2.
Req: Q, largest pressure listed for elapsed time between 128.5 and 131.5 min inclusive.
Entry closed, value 35.7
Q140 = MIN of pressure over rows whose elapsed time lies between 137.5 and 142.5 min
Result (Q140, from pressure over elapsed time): 31.6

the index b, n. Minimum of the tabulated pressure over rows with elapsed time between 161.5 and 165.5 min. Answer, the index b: 28.6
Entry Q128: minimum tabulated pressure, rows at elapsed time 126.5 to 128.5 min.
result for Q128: 36.1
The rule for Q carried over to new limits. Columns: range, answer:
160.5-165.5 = 29.2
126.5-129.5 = 37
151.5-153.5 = 31.4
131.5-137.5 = 34.8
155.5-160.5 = 31.1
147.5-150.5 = 31.9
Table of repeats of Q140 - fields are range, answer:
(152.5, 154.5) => 31.4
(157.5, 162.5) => 28.7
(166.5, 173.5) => 24.8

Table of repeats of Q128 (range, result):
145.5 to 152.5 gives 30.4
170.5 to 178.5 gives 21.6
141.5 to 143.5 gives 31.2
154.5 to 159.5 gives 30.1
